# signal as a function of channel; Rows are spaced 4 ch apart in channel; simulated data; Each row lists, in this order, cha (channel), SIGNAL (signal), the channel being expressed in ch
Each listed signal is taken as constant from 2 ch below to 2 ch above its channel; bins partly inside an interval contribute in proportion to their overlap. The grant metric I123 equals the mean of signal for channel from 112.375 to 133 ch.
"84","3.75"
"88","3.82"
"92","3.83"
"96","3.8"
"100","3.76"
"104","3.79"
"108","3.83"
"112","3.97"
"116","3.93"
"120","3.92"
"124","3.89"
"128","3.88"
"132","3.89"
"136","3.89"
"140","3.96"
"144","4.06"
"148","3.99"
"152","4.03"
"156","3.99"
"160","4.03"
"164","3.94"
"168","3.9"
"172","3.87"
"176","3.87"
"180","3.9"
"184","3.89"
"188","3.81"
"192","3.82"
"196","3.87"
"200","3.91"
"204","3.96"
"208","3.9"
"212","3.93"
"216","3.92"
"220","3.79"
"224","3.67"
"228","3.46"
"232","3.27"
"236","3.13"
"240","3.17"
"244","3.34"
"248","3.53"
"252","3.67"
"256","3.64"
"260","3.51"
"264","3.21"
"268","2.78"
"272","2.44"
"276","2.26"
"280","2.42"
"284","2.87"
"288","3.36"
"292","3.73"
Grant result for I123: 3.91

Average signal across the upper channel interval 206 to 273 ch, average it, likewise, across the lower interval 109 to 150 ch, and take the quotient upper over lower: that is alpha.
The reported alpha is 0.9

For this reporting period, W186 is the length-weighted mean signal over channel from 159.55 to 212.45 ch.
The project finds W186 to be 3.9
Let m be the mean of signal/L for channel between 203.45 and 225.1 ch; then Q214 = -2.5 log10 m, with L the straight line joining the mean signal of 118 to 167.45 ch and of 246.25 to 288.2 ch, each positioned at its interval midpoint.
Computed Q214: -0.13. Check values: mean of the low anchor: 3.95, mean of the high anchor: 3.05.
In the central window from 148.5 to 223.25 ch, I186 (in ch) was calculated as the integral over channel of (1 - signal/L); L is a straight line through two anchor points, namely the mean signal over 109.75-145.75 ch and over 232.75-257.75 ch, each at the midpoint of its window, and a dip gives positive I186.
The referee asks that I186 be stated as -4.8 ch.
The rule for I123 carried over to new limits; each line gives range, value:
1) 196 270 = 3.55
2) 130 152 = 3.96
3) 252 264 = 3.53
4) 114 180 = 3.94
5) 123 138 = 3.89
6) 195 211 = 3.91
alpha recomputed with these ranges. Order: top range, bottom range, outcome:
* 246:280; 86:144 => 0.80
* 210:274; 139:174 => 0.86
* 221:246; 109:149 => 0.85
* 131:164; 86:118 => 1.04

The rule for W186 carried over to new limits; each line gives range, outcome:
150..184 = 3.94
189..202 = 3.86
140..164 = 4.01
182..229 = 3.84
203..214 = 3.93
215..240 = 3.5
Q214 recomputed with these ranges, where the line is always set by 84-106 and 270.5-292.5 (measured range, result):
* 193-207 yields -0.21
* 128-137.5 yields -0.09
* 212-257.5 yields -0.16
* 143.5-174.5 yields -0.15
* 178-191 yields -0.17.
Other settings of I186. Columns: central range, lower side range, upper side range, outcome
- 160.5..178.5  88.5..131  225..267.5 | -1.3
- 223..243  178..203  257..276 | 0.2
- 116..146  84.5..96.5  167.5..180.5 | -0.6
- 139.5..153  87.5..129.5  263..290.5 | -1.5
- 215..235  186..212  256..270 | 0.2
